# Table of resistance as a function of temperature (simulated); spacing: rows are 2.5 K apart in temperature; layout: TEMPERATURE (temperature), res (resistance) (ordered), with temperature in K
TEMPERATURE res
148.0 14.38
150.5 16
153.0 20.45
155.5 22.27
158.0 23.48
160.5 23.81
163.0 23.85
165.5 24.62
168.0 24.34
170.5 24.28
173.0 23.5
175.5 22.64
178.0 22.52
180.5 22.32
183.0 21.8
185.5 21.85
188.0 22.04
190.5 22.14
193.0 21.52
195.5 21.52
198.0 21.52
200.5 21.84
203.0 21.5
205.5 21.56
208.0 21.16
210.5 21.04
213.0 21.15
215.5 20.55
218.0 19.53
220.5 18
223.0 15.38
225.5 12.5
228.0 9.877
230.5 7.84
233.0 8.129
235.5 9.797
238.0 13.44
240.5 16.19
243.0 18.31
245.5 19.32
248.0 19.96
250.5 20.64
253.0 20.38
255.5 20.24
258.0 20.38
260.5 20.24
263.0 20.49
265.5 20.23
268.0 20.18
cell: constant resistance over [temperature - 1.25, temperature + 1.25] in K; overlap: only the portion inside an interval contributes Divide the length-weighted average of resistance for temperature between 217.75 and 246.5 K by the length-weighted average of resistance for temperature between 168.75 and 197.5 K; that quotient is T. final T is 0.6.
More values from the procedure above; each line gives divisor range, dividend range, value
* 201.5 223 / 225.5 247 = 0.64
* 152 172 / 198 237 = 0.72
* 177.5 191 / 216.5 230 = 0.67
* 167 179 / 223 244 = 0.52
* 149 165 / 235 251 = 0.78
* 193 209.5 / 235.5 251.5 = 0.80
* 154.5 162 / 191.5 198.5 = 0.93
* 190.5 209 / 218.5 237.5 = 0.56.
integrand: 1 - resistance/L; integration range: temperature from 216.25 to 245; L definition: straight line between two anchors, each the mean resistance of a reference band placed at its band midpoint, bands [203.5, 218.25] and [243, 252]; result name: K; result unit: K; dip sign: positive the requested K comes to 9.2 K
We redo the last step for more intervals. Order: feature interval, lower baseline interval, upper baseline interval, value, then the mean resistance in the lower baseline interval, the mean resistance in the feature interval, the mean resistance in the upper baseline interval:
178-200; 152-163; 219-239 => -4.9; 22.7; 21.9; 11.9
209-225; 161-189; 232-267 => 0.9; 23.1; 19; 17.8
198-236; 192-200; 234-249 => 4.6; 21.5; 17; 16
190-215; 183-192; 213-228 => -2.3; 22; 21.4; 16.9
